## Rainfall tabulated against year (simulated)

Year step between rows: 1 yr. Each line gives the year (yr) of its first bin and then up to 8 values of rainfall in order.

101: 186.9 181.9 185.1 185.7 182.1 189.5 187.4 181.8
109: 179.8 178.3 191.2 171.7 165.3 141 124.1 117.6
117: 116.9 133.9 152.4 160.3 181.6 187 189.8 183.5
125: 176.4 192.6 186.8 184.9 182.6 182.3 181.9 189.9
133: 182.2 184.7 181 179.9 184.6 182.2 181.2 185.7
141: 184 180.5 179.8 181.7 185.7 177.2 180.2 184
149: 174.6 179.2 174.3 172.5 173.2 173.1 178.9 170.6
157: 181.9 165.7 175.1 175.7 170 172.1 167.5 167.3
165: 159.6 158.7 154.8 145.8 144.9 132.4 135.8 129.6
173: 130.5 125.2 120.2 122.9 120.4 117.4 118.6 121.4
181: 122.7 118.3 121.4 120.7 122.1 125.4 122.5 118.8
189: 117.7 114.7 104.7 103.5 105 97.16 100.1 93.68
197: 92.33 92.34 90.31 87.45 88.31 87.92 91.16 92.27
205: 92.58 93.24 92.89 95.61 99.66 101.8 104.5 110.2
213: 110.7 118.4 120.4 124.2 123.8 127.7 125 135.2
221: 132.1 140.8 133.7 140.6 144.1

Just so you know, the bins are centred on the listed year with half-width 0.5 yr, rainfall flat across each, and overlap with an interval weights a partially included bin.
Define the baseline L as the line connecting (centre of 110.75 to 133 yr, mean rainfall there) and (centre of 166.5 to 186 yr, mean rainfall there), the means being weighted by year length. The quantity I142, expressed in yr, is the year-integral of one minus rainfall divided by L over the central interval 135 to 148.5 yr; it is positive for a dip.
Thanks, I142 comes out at -2.5 yr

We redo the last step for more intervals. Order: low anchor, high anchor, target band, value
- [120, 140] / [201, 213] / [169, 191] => 0.7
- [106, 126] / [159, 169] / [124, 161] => -3.6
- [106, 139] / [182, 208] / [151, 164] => -3.2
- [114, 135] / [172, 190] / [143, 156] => -2.6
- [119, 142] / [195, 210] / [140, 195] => -4.3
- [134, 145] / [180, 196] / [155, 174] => -1.3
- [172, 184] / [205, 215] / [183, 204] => 1.7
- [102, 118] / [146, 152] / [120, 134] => -1.0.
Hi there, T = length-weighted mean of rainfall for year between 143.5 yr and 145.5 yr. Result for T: 184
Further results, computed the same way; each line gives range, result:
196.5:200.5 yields 90.6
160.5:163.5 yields 170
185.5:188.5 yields 122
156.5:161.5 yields 174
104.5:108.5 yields 185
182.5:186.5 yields 122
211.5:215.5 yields 115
